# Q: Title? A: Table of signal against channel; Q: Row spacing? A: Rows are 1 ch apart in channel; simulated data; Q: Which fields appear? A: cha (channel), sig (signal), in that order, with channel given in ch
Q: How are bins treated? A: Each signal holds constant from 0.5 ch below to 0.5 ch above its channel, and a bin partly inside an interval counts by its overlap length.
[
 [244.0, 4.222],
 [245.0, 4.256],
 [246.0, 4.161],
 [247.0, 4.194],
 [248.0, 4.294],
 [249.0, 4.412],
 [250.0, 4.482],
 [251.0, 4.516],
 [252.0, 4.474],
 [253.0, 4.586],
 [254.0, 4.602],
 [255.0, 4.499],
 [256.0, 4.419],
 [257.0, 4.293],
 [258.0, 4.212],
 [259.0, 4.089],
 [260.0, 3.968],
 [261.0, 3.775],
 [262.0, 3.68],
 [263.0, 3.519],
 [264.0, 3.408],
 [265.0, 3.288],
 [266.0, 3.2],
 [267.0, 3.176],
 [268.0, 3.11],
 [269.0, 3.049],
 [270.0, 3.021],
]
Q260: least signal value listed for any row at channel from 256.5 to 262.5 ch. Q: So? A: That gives 3.68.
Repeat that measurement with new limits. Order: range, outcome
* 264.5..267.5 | 3.176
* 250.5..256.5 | 4.419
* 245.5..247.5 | 4.161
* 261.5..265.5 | 3.288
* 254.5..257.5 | 4.293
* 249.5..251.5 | 4.482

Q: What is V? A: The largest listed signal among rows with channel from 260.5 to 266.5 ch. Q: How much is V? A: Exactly 3.775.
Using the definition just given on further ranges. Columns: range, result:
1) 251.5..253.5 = 4.586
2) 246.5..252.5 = 4.516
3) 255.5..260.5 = 4.419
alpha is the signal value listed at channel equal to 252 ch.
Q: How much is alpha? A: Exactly 4.474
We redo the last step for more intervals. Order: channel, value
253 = 4.586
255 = 4.499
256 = 4.419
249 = 4.412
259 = 4.089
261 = 3.775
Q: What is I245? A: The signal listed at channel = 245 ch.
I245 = 4.256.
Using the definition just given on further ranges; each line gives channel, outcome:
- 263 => 3.519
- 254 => 4.602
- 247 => 4.194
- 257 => 4.293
